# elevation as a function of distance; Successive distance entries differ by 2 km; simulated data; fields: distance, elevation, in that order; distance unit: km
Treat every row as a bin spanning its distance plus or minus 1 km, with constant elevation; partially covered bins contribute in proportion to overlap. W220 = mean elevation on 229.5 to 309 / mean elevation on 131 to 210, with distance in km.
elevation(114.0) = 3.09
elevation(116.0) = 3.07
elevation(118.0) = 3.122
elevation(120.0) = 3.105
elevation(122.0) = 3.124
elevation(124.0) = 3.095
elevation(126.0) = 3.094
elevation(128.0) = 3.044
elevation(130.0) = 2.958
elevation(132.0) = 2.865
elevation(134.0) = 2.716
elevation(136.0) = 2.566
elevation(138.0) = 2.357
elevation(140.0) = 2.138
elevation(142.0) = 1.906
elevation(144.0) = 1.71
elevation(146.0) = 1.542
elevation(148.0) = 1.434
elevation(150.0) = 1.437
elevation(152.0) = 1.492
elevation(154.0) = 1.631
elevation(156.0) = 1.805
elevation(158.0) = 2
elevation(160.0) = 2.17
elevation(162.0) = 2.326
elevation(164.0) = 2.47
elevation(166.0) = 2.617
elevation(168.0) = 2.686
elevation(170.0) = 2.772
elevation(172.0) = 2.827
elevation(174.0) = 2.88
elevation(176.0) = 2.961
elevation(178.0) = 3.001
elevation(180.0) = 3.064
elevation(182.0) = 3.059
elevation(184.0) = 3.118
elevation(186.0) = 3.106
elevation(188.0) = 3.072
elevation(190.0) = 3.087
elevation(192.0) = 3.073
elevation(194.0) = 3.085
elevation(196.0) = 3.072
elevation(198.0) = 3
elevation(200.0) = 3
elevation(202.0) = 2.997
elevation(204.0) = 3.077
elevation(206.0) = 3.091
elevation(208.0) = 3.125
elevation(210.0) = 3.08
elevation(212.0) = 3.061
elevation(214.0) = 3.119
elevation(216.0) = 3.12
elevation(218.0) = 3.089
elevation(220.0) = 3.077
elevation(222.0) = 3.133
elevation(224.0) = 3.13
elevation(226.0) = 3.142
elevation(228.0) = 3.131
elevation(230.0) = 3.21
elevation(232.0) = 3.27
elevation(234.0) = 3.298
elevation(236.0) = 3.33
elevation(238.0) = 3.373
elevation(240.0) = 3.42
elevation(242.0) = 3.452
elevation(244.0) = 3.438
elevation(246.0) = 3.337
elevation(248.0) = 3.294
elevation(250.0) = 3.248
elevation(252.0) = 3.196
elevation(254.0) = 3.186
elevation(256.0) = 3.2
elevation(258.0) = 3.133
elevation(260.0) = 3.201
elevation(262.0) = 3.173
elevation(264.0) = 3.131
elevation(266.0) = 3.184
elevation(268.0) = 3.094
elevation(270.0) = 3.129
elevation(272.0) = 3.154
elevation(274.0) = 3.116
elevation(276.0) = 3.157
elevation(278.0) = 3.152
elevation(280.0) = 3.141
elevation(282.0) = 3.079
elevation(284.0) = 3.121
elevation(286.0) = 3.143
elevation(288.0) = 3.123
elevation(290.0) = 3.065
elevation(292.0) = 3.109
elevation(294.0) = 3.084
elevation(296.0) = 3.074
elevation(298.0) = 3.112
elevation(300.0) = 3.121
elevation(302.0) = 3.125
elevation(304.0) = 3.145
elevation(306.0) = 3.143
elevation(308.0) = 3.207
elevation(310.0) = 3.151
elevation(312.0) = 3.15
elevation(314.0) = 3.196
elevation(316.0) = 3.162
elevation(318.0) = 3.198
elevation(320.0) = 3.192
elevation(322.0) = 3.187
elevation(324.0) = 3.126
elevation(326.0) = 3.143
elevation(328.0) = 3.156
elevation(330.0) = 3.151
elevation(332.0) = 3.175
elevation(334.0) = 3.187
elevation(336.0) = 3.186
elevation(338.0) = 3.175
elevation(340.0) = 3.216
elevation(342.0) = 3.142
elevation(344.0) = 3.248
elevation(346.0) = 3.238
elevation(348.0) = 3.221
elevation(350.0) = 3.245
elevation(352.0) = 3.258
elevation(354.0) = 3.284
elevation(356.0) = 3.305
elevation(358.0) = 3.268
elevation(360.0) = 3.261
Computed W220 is 1.2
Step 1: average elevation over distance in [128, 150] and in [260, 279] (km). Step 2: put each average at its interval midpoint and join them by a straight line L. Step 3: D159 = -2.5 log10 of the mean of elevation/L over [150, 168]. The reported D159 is 0.15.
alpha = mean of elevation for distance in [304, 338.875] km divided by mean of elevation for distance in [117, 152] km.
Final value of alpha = 1.29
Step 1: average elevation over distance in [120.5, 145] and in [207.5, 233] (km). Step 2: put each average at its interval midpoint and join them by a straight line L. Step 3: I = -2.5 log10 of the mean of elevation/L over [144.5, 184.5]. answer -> 0.20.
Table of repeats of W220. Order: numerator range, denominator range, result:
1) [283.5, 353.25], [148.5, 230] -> 1.13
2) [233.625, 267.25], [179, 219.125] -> 1.06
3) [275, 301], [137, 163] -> 1.69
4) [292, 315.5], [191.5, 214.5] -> 1.02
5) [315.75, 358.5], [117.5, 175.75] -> 1.33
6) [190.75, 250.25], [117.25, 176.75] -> 1.31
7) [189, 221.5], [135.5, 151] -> 1.65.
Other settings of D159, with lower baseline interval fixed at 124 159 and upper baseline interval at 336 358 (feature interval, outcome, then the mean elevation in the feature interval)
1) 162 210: -0.22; 2.96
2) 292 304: -0.04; 3.11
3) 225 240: -0.23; 3.26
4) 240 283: -0.15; 3.2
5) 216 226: -0.20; 3.11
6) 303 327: -0.03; 3.17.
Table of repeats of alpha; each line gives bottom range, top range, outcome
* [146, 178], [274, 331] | 1.40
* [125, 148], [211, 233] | 1.31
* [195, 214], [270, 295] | 1.02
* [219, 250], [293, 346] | 0.97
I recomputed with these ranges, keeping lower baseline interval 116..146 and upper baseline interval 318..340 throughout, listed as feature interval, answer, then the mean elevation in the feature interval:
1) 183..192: -0.10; 3.09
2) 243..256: -0.11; 3.28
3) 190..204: -0.08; 3.04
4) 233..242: -0.15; 3.37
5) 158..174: 0.09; 2.54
